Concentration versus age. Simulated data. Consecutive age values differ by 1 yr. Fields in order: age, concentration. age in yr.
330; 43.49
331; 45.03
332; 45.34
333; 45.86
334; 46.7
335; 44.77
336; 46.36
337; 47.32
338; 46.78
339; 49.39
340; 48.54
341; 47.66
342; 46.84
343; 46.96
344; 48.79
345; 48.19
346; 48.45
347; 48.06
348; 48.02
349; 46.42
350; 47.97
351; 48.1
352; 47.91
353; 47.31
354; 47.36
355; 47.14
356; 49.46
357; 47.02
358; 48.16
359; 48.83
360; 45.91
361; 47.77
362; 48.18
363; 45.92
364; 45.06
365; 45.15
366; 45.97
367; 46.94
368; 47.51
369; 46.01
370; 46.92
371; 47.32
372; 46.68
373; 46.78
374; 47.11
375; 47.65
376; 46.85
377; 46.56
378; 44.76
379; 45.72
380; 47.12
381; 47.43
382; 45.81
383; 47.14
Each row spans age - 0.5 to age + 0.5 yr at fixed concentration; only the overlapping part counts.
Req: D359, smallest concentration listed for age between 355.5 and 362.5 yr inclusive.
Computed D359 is 45.91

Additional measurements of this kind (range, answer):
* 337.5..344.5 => 46.78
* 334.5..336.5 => 44.77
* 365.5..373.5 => 45.97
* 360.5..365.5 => 45.06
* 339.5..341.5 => 47.66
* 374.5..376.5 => 46.85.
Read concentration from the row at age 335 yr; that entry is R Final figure 44.77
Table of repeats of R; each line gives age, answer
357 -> 47.02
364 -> 45.06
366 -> 45.97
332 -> 45.34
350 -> 47.97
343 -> 46.96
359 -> 48.83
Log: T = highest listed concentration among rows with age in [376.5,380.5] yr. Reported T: 47.12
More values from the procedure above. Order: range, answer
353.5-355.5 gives 47.36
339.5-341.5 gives 48.54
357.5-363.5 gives 48.83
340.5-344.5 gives 48.79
